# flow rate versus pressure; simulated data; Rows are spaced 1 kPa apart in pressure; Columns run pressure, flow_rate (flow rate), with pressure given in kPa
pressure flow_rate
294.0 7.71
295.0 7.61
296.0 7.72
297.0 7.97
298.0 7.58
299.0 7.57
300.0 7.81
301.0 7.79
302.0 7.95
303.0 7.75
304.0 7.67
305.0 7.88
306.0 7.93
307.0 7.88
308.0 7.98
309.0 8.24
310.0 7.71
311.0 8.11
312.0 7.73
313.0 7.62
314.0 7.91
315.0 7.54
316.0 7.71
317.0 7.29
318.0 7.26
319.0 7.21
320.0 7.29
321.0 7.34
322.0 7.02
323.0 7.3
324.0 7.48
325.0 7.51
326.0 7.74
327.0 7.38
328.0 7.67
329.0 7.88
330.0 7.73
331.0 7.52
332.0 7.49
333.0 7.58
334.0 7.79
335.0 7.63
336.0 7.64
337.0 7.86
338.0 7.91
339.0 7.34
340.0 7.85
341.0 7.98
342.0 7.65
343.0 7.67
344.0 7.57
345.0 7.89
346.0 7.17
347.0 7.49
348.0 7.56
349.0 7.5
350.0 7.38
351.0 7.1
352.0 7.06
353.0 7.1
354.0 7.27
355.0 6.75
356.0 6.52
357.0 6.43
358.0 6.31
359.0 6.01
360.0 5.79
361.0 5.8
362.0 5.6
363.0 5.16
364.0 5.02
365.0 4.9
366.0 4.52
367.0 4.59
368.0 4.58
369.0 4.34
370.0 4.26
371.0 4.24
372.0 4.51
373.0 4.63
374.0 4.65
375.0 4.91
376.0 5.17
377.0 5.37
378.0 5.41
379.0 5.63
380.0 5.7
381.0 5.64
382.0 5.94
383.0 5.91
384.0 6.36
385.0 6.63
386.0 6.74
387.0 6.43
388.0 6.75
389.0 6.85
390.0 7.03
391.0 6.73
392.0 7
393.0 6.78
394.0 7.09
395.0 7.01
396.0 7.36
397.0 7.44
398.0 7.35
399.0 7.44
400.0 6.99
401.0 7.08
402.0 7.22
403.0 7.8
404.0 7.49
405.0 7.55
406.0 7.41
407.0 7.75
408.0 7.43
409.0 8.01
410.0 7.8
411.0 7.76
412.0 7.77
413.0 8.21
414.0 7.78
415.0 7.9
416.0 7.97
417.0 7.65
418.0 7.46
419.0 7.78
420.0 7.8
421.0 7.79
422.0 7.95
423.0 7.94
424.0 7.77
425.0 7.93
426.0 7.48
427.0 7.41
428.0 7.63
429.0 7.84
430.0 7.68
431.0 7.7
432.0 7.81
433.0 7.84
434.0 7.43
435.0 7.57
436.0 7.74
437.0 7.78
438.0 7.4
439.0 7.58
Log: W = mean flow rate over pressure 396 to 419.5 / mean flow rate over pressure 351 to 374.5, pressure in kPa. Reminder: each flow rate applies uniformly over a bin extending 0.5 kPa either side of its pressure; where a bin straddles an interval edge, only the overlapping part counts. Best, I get 1.38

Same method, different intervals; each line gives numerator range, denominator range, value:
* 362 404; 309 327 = 0.80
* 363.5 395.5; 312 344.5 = 0.75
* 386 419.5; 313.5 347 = 0.98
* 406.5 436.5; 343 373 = 1.27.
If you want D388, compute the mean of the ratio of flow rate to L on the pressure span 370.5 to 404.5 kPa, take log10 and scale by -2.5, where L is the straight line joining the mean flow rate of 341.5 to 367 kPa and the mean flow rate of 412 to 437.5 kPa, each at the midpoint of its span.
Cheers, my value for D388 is 0.13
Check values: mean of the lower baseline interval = 6.57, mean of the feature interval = 6.33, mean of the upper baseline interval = 7.75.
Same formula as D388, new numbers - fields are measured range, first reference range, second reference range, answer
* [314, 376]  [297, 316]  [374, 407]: 0.09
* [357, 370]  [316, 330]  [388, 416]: 0.38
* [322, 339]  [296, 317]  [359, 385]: -0.12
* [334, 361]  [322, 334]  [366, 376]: -0.17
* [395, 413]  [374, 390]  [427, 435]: -0.12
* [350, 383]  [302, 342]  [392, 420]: 0.34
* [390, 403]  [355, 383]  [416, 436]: -0.11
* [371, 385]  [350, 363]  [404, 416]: 0.29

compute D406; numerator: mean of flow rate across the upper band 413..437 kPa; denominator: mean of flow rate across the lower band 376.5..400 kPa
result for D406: 1.18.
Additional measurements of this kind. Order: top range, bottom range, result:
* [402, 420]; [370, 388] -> 1.40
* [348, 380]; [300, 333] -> 0.74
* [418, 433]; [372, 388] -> 1.37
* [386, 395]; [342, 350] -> 0.91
